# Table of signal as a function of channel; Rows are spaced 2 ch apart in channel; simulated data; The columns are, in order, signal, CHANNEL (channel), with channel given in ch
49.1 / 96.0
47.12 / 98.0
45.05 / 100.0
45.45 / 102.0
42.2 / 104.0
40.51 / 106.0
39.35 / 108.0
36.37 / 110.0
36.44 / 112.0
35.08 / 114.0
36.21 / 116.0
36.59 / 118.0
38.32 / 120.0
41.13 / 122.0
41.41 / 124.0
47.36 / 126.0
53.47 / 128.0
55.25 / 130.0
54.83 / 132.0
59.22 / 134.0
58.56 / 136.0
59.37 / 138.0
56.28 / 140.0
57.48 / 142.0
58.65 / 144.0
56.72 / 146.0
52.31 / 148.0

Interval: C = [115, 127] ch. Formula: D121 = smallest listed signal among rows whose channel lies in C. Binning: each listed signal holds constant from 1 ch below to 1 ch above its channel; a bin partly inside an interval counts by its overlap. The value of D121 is 36.21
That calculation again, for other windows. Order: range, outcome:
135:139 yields 58.56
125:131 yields 47.36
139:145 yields 56.28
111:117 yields 35.08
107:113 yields 36.37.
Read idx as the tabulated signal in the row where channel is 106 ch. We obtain 40.51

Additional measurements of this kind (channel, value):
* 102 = 45.45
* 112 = 36.44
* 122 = 41.13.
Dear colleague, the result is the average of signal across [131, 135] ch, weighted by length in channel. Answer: 57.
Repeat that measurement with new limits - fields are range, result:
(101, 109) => 41.9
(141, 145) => 58.1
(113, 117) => 35.6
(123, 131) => 49.4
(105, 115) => 37.5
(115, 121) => 37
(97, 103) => 45.9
